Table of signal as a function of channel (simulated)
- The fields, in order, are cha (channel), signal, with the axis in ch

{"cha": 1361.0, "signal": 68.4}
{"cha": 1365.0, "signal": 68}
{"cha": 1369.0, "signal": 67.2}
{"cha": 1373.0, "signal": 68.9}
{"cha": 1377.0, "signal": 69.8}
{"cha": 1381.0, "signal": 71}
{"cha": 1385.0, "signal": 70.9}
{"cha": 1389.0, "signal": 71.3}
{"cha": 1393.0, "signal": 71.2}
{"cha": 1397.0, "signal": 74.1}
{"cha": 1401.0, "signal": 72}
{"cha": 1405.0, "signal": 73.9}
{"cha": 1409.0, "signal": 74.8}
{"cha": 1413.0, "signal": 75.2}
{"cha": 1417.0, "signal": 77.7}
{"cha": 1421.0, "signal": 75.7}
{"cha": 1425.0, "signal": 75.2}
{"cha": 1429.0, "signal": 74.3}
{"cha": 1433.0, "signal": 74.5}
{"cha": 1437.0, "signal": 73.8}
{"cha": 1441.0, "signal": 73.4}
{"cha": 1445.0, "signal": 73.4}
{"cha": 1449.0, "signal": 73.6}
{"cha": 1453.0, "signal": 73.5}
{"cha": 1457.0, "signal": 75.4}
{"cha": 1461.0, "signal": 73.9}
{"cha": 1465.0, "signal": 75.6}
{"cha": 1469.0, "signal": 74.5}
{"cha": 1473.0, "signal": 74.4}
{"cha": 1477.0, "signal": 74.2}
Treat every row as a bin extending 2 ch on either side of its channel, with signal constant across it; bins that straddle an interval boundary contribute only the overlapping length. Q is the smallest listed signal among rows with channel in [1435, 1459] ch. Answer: 73.4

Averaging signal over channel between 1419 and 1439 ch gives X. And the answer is 74.7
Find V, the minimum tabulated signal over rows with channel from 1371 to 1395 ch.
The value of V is 68.9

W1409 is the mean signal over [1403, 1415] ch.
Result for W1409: 74.6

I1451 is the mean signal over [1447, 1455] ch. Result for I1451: 73.5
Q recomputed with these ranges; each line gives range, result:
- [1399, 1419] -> 72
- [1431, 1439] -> 73.8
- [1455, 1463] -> 73.9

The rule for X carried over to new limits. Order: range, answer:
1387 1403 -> 72.2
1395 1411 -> 73.7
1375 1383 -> 70.4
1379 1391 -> 71.1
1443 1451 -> 73.5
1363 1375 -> 68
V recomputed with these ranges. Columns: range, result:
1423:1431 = 74.3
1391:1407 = 71.2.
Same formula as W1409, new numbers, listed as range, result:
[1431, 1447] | 73.8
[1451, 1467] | 74.6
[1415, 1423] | 76.7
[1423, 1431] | 74.8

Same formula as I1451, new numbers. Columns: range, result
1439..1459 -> 73.9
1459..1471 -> 74.7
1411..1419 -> 76.5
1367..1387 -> 69.6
